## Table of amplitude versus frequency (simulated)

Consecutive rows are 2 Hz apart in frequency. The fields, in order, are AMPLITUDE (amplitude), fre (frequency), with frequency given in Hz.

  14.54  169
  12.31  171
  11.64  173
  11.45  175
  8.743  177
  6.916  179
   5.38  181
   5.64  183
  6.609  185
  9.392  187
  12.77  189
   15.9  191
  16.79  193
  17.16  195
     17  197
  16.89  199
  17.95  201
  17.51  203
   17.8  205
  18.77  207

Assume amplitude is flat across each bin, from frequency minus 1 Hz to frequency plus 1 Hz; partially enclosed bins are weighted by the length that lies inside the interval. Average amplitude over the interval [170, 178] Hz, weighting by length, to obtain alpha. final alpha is 11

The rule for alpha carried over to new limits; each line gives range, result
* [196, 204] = 17.3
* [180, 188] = 6.76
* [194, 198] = 17.1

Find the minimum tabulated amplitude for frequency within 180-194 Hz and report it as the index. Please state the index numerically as 5.38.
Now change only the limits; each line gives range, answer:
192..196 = 16.79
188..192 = 12.77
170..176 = 11.45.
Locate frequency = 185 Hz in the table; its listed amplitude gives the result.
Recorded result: 6.609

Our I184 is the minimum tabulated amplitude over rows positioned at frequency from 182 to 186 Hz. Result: 5.64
